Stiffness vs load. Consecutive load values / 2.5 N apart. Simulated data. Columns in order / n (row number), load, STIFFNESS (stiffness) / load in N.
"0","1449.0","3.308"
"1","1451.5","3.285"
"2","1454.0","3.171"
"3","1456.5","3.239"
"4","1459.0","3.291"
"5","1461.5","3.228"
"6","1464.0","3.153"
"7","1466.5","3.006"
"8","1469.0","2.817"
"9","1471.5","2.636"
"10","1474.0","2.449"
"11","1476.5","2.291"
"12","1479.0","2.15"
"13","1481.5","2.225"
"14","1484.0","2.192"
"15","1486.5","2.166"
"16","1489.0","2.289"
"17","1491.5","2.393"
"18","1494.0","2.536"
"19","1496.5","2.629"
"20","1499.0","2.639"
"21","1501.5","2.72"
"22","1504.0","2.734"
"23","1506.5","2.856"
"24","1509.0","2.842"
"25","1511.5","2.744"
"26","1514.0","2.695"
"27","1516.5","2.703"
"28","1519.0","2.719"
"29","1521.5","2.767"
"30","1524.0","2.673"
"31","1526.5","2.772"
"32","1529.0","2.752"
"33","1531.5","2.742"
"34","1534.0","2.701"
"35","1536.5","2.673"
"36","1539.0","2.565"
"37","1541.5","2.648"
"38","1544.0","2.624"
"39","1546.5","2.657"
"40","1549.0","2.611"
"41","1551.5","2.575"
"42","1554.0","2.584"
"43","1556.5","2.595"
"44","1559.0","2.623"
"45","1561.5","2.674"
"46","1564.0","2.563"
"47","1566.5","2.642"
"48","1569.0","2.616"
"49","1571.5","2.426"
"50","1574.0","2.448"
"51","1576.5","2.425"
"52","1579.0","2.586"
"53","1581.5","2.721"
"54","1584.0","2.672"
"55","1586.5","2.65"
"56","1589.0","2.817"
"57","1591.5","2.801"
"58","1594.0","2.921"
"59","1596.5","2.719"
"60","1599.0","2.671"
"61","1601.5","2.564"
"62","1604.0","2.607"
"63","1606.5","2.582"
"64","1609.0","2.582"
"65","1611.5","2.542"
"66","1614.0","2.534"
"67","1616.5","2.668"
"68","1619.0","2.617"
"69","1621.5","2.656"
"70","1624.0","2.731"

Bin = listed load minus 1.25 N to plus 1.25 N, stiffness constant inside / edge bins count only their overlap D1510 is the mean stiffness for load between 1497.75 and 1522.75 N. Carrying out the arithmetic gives 2.74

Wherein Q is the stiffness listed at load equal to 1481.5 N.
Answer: 2.225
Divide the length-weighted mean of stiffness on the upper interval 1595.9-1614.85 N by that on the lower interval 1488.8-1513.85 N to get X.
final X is 0.98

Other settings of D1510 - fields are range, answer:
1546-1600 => 2.64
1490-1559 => 2.67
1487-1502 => 2.51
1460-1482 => 2.68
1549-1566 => 2.6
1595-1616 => 2.61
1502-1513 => 2.79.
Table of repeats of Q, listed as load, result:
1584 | 2.672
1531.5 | 2.742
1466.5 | 3.006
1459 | 3.291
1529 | 2.752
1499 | 2.639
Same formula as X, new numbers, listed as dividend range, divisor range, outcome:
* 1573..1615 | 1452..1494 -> 0.99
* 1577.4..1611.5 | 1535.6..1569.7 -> 1.02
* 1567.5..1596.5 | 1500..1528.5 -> 0.96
